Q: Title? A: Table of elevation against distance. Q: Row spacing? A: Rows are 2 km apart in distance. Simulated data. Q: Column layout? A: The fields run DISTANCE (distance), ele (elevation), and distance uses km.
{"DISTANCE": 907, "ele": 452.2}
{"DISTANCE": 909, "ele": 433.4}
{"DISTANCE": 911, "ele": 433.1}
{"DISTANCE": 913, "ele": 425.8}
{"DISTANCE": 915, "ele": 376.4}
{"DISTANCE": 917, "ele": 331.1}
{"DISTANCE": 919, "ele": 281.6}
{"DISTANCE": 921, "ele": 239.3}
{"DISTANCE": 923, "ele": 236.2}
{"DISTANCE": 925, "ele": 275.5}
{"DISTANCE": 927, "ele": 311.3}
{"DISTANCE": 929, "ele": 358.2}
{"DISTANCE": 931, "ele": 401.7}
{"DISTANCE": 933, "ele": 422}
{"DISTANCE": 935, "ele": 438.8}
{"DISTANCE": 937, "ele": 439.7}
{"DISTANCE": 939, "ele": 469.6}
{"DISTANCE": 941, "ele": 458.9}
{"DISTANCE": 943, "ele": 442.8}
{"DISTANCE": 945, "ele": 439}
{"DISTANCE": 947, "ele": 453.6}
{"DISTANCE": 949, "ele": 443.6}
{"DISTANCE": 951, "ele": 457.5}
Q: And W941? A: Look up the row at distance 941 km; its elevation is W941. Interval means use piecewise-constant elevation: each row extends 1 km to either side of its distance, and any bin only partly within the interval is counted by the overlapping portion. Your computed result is 458.9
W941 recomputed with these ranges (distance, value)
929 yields 358.2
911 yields 433.1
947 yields 453.6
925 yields 275.5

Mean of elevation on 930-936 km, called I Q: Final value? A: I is 421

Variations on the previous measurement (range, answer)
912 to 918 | 378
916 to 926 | 273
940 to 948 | 449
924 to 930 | 315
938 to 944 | 457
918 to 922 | 260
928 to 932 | 380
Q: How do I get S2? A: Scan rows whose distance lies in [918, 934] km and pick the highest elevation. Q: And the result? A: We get 422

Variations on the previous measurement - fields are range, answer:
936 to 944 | 469.6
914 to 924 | 376.4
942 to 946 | 442.8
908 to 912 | 433.4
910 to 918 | 433.1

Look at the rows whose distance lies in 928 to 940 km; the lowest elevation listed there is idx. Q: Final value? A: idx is 358.2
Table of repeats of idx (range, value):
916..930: 236.2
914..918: 331.1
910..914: 425.8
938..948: 439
